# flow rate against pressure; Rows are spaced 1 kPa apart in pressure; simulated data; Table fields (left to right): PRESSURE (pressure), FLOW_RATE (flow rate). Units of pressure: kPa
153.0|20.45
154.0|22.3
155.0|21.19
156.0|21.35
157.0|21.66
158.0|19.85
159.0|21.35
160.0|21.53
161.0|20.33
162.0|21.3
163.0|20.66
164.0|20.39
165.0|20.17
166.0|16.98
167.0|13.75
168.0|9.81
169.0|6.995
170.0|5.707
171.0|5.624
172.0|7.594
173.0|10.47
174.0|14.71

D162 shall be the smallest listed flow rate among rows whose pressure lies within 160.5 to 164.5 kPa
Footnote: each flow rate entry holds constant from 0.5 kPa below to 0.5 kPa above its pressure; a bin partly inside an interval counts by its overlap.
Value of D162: 20.33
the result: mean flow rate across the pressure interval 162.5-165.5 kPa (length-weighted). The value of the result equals 20.4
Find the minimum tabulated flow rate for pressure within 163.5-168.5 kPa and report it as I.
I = 9.81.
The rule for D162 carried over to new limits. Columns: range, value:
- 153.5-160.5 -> 19.85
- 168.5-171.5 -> 5.624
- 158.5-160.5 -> 21.35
